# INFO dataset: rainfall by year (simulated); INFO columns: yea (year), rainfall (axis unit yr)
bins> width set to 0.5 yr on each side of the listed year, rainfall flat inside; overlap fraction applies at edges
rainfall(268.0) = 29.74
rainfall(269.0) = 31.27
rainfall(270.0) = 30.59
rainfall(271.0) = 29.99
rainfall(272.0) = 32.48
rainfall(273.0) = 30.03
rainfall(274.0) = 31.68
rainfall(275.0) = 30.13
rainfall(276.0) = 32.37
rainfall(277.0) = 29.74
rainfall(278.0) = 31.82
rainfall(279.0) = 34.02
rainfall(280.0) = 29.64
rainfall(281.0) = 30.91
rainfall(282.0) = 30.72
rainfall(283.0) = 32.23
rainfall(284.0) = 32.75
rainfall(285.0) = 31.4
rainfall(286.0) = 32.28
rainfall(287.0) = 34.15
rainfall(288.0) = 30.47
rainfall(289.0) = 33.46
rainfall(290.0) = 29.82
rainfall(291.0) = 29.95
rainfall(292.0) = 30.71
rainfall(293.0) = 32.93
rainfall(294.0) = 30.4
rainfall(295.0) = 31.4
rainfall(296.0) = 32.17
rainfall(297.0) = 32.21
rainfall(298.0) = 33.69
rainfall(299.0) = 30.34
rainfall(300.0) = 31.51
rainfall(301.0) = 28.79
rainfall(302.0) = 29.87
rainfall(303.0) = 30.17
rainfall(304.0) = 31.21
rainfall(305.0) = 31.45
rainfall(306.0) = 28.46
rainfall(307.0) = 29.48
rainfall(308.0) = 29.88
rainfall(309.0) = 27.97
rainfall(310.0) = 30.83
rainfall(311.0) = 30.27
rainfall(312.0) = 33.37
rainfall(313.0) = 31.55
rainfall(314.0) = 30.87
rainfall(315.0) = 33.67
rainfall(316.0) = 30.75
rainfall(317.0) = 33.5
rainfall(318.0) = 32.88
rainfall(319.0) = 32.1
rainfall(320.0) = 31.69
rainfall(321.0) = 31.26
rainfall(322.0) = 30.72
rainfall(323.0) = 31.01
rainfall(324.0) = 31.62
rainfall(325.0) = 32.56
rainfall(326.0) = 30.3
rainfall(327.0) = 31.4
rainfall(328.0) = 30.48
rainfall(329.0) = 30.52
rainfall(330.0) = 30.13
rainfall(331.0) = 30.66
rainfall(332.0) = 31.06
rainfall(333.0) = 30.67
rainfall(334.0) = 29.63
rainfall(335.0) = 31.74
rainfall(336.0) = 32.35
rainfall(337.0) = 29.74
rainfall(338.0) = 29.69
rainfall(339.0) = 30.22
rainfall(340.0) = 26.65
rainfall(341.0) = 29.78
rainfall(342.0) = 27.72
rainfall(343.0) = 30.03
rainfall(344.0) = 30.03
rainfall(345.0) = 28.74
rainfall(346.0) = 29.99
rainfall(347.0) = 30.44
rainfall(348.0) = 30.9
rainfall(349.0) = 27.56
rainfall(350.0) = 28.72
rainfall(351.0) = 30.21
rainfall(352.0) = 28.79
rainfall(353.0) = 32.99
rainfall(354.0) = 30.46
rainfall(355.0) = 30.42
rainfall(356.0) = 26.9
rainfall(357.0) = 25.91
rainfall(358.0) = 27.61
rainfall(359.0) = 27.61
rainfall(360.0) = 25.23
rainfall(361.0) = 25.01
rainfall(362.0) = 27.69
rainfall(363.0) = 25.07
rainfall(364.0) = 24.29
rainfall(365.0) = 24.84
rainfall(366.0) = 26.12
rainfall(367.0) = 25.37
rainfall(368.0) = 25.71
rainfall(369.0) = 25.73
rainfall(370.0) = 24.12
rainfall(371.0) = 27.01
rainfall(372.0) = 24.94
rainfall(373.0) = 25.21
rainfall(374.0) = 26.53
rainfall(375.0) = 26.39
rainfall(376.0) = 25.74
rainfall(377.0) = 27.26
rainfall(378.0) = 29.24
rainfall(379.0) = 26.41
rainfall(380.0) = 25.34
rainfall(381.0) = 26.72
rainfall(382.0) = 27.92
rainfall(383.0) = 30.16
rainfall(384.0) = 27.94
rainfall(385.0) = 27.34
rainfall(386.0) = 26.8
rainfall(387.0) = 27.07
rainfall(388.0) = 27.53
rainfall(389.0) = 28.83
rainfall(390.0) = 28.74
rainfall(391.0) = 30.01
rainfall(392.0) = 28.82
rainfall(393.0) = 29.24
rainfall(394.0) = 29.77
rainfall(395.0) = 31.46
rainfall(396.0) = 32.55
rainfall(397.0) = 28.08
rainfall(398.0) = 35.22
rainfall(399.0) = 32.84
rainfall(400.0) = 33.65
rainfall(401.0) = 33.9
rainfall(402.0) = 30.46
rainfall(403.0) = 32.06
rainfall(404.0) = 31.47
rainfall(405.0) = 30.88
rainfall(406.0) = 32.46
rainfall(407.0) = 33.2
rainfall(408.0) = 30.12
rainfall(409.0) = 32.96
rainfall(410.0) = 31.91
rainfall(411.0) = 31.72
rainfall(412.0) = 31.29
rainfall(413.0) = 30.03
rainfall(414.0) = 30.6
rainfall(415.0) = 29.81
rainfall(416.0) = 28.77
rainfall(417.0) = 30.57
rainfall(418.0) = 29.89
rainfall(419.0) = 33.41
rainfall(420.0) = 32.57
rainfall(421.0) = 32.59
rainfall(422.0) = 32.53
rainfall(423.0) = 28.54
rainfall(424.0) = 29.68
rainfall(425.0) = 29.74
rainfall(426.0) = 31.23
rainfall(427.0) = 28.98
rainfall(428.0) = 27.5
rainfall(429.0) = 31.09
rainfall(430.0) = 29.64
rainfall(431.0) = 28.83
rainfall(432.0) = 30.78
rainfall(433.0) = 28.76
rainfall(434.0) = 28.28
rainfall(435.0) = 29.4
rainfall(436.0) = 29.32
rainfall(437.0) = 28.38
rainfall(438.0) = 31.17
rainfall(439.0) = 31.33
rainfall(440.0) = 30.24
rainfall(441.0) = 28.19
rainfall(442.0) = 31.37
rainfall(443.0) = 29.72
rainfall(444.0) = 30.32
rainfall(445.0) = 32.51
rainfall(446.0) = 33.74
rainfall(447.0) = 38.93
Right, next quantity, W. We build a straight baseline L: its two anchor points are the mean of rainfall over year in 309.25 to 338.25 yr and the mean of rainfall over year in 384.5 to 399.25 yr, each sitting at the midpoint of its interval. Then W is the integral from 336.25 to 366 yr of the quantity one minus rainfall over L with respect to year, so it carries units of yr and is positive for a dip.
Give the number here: 2.1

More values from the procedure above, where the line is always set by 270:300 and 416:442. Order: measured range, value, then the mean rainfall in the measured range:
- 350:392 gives 4.8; 27.2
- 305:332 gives 0.1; 31.1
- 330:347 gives 0.6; 29.9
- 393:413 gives -0.9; 31.8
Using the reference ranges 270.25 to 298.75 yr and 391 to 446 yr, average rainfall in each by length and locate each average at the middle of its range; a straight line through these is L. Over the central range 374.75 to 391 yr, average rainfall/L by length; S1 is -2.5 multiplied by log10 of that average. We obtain 0.126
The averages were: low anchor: 31.5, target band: 27.6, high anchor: 30.8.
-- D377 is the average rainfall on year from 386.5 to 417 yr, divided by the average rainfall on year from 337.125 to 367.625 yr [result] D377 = 1.09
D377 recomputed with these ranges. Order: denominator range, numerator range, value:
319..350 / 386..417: 1.02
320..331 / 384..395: 0.92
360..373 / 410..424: 1.21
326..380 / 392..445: 1.09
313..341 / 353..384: 0.86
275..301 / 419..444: 0.95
